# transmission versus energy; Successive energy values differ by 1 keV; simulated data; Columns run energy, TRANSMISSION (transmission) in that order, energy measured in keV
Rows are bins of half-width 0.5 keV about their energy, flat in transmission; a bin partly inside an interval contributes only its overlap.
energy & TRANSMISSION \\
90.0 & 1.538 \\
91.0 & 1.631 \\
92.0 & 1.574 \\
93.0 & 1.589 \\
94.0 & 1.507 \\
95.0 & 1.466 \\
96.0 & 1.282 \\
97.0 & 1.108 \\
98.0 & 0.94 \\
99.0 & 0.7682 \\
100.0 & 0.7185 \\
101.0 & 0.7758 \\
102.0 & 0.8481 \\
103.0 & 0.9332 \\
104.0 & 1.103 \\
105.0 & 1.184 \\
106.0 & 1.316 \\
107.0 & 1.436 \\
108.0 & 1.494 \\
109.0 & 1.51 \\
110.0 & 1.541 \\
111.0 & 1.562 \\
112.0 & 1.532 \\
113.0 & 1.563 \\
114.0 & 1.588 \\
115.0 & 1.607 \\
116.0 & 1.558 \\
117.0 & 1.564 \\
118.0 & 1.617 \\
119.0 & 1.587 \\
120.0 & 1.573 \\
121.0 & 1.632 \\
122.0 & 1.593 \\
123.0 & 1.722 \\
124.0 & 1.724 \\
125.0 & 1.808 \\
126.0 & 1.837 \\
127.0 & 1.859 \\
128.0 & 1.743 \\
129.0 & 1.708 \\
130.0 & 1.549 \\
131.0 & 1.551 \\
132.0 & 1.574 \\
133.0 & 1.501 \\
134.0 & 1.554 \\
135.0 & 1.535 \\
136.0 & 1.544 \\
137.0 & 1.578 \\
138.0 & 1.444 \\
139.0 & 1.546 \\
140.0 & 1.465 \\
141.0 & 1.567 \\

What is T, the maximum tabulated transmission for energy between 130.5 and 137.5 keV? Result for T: 1.578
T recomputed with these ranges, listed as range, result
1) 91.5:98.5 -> 1.589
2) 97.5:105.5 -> 1.184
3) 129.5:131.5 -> 1.551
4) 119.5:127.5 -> 1.859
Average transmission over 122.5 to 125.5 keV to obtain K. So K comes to 1.75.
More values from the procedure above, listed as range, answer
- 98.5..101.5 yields 0.754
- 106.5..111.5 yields 1.51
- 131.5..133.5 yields 1.54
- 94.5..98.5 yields 1.2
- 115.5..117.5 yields 1.56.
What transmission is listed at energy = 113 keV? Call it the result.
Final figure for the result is 1.563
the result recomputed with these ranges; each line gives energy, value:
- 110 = 1.541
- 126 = 1.837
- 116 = 1.558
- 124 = 1.724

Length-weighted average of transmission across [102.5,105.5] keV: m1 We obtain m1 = 1.07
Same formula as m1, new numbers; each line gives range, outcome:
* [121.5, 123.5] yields 1.66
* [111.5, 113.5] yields 1.55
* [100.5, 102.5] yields 0.812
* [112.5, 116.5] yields 1.58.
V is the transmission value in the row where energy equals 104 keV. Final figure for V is 1.103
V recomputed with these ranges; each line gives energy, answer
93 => 1.589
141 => 1.567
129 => 1.708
